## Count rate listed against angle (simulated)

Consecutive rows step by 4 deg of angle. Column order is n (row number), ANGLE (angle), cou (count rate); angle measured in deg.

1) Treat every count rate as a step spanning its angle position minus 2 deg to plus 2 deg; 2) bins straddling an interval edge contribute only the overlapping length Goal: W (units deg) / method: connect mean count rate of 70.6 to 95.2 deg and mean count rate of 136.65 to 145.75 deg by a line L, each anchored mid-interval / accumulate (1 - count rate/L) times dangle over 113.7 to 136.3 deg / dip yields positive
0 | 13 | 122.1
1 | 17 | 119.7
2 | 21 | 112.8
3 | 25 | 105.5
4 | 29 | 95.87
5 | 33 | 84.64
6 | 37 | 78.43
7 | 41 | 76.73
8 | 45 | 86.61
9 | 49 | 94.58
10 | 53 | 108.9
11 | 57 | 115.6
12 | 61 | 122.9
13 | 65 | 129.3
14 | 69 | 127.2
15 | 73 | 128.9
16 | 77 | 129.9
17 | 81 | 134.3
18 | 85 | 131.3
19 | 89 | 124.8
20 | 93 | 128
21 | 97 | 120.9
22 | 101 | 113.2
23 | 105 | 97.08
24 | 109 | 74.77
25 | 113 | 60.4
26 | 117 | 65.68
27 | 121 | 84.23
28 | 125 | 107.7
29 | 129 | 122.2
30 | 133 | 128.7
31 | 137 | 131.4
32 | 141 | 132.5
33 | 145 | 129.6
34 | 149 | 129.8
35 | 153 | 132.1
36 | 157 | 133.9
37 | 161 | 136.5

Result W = 5.2 deg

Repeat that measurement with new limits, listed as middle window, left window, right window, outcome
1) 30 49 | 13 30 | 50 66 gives 5.0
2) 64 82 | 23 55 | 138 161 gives -4.5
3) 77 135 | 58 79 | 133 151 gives 9.6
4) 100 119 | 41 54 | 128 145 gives 6.0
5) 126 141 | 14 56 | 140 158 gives 0.0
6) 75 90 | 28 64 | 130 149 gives -2.8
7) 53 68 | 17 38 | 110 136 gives -3.6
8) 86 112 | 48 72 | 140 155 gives 3.1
